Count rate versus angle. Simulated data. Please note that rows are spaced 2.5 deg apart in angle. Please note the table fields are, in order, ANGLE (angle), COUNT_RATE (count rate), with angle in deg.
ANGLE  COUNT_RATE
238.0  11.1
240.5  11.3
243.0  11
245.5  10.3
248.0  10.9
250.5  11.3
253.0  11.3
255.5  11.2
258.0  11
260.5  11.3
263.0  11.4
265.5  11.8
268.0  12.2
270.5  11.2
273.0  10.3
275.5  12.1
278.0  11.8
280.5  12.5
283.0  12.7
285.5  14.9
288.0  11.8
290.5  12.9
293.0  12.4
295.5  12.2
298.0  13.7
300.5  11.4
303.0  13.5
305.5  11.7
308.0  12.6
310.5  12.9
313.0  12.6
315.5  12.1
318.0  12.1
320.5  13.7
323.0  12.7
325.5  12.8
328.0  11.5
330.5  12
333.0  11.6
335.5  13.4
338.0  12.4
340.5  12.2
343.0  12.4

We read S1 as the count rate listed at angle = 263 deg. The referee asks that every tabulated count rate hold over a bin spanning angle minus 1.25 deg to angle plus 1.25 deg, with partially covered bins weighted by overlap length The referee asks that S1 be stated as 11.4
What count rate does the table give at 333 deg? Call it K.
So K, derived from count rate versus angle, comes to 11.6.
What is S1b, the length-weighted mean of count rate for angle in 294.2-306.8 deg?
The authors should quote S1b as 12.5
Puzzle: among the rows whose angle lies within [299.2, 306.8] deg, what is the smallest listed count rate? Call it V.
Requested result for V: 11.4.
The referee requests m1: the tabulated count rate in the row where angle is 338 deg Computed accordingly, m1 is 12.4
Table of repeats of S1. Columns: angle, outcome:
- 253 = 11.3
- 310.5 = 12.9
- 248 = 10.9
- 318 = 12.1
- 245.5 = 10.3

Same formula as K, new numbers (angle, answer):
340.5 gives 12.2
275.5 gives 12.1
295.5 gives 12.2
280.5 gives 12.5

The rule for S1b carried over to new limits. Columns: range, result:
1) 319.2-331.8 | 12.5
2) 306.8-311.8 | 12.8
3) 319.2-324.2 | 13.2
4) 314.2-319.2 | 12.1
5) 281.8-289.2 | 13.1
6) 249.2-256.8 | 11.3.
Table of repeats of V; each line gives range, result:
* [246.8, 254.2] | 10.9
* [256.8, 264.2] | 11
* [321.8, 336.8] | 11.5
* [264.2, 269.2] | 11.8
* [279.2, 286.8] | 12.5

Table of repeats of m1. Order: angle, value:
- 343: 12.4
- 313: 12.6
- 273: 10.3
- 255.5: 11.2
